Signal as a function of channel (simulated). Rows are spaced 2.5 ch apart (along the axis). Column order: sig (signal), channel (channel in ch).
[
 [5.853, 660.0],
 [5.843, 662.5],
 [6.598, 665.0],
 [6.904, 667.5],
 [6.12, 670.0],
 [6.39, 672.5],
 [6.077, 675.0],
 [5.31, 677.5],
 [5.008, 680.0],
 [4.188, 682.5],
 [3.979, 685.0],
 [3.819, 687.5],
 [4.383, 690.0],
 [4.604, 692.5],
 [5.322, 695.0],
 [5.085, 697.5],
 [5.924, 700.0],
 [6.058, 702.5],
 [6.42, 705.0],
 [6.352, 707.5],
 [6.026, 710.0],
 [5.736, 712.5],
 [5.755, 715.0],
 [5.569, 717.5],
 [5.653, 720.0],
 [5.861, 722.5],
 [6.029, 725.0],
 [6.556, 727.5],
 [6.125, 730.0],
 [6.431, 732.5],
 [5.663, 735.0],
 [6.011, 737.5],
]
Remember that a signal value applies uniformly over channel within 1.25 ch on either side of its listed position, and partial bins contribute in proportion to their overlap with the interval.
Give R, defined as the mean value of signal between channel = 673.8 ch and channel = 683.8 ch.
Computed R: 5.14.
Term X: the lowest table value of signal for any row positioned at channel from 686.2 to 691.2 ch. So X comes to 3.819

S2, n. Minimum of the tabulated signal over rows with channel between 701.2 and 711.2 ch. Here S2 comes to 6.026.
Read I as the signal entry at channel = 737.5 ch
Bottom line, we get 6.011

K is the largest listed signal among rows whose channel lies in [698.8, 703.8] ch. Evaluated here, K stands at 6.058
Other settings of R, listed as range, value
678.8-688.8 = 4.25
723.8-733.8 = 6.28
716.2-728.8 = 5.93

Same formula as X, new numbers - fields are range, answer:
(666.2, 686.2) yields 3.979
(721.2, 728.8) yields 5.861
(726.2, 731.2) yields 6.125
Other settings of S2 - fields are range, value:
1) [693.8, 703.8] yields 5.085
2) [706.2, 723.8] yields 5.569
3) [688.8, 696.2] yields 4.383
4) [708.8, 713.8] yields 5.736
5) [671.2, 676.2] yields 6.077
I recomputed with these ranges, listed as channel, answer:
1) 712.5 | 5.736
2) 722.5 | 5.861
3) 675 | 6.077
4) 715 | 5.755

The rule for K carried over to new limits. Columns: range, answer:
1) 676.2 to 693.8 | 5.31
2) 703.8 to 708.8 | 6.42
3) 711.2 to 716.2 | 5.755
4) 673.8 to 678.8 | 6.077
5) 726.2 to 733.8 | 6.556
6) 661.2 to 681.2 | 6.904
